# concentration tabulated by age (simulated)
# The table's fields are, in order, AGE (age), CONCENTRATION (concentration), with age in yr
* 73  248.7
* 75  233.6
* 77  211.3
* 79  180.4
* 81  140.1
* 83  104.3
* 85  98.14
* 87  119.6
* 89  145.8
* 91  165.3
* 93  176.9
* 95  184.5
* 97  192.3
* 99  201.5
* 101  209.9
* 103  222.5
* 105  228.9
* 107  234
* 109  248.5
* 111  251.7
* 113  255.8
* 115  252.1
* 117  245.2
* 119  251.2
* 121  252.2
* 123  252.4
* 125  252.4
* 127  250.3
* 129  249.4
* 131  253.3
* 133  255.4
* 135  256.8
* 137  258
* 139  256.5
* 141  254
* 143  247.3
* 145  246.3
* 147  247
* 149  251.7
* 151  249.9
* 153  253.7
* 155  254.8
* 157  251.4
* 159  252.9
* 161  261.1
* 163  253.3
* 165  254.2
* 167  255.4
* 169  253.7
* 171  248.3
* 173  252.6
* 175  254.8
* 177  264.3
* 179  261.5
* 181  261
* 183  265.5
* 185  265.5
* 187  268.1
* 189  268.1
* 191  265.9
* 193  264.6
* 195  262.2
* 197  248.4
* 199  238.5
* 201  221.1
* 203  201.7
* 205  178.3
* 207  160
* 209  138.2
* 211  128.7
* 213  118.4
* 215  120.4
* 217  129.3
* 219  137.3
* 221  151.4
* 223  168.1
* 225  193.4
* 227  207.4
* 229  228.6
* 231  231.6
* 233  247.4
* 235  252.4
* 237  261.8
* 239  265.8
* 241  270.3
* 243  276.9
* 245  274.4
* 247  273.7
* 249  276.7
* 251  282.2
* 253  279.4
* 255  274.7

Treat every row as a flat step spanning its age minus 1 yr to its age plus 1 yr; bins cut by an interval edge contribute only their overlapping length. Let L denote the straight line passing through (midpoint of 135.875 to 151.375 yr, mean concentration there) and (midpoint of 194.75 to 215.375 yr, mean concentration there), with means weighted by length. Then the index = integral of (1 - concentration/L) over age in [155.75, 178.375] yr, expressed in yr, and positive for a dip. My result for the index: -3.0 yr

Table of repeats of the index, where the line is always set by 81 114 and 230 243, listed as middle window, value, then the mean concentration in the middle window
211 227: 6.45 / 148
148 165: -2.84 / 254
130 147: -3.63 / 253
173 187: -2.02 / 262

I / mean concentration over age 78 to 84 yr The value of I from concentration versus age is 142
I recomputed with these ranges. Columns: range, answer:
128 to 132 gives 251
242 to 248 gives 275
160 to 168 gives 256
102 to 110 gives 233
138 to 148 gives 250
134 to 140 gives 257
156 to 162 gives 255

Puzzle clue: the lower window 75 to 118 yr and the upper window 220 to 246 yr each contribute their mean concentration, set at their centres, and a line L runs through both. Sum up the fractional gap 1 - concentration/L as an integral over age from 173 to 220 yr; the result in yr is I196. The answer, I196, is 1.5 yr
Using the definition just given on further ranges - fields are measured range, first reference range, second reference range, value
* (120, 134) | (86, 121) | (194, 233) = -3.1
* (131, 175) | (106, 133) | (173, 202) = 0.1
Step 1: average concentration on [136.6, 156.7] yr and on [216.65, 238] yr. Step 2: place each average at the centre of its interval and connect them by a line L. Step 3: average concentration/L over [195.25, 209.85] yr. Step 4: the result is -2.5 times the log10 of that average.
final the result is 0.09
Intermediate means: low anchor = 252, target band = 202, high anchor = 203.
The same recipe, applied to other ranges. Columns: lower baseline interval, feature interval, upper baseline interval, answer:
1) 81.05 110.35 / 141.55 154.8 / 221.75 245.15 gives -0.23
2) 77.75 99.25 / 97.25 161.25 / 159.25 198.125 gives -0.22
